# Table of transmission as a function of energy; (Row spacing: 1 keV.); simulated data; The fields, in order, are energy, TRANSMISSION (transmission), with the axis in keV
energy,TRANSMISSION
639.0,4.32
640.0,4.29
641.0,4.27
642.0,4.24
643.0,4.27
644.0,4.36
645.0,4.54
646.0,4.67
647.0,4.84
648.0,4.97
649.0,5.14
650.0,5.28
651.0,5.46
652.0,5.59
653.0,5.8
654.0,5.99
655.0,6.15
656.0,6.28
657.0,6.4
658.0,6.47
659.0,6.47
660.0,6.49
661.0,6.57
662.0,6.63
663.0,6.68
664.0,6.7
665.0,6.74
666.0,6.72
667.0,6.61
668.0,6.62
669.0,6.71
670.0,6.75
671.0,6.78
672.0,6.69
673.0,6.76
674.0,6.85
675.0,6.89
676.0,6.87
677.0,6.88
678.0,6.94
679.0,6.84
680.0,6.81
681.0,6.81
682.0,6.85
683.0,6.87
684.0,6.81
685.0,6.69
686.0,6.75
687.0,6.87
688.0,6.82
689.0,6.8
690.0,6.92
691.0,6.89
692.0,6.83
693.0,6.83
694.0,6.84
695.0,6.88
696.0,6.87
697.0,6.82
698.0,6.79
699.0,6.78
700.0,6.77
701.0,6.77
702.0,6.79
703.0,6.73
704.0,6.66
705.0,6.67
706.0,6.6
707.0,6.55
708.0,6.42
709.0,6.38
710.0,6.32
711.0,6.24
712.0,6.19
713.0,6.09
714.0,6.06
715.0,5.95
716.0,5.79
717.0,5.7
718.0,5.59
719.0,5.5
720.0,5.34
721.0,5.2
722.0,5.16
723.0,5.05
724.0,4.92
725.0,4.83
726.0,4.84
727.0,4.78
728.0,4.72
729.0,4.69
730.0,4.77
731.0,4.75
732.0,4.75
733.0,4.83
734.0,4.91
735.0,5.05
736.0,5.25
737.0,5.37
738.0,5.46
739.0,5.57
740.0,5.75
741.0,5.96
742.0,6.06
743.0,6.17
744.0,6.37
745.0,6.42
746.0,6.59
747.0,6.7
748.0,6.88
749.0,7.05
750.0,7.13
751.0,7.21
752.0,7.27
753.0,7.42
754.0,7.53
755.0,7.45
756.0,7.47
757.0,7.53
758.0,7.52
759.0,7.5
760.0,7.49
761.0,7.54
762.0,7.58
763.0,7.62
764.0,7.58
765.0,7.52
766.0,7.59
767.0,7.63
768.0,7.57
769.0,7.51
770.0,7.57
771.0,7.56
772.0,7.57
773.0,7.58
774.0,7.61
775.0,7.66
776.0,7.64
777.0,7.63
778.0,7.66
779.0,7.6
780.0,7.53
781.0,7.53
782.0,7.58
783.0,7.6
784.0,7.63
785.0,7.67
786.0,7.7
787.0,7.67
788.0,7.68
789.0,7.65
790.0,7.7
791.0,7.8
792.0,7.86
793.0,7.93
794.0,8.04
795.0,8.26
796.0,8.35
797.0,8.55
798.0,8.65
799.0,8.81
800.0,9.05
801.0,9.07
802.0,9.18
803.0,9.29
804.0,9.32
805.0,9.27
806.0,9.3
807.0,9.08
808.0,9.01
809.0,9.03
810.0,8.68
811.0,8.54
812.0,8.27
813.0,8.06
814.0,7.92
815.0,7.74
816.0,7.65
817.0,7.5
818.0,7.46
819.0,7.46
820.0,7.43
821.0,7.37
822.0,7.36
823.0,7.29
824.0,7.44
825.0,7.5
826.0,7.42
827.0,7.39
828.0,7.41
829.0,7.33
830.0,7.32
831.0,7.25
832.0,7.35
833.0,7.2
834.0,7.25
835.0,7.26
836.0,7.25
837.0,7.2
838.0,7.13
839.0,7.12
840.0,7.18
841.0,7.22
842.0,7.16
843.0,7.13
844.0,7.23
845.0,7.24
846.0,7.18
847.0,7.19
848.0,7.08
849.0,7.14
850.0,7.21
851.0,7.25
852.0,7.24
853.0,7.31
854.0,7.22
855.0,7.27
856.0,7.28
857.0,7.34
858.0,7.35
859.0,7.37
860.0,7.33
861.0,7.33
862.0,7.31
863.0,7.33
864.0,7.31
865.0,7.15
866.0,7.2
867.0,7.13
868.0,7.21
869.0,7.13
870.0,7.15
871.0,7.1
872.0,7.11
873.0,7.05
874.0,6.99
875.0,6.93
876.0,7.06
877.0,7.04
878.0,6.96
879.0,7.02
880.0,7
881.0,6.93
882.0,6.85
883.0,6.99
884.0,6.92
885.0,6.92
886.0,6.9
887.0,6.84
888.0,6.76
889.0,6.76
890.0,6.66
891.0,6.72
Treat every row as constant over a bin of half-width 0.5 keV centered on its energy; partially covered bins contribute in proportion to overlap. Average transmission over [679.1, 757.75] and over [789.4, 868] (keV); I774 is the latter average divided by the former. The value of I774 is 1.24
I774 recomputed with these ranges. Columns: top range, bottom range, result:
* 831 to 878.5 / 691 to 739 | 1.23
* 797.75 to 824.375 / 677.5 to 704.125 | 1.22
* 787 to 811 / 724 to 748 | 1.58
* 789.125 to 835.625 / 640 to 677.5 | 1.35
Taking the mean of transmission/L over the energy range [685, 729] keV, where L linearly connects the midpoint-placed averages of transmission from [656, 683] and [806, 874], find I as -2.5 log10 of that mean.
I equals 0.11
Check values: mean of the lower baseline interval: 6.71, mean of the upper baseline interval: 7.44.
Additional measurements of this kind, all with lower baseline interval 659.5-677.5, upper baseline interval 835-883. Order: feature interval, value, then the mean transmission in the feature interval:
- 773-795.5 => -0.11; 7.71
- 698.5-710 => 0.03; 6.63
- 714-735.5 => 0.32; 5.12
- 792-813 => -0.24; 8.74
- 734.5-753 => 0.10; 6.27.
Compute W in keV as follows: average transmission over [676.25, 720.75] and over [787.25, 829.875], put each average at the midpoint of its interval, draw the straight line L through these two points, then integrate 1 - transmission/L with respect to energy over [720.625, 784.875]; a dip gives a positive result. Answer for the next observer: 6.6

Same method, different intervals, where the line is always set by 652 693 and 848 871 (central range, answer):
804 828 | -3.09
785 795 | -1.10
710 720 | 1.33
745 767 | -1.28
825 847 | -0.25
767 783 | -1.39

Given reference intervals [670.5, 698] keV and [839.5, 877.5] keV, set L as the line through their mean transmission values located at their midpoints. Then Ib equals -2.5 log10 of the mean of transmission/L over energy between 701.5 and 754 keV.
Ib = 0.18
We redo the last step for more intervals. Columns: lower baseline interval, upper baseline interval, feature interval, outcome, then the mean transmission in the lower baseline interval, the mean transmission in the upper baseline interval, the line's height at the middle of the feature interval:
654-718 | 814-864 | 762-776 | -0.09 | 6.62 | 7.31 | 6.99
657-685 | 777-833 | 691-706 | 0.03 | 6.73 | 7.99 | 6.99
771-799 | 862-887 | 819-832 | 0.01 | 7.8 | 7.06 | 7.47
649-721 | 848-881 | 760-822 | -0.16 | 6.49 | 7.18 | 6.9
